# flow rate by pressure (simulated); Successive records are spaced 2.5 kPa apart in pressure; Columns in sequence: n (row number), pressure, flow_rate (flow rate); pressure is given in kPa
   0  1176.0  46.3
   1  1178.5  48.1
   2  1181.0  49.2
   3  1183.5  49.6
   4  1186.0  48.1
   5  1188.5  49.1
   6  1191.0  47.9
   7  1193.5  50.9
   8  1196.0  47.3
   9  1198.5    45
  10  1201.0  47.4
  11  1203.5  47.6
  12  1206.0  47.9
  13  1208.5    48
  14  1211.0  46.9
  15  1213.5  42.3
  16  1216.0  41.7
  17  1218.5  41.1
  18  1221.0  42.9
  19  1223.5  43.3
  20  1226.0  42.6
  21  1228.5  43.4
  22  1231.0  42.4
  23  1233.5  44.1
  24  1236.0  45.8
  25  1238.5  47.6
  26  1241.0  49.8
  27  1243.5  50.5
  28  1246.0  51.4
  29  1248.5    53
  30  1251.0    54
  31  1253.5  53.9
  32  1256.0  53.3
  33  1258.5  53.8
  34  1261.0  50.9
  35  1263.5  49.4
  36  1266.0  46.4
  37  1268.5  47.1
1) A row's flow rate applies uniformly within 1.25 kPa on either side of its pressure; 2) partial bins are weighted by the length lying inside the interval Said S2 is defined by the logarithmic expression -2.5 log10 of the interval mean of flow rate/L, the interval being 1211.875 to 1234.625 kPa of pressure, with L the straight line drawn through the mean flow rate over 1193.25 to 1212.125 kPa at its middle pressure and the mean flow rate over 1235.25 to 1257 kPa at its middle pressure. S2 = 0.15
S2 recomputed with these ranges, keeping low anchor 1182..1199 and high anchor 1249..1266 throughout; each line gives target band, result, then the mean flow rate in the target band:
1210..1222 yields 0.163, 42.9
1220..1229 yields 0.170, 43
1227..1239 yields 0.145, 44.4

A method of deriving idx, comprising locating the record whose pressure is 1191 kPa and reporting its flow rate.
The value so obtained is 47.9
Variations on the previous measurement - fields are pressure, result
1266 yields 46.4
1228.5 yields 43.4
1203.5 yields 47.6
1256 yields 53.3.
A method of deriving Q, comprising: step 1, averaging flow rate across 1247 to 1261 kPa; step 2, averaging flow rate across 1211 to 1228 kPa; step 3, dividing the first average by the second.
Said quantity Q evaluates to 1.25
